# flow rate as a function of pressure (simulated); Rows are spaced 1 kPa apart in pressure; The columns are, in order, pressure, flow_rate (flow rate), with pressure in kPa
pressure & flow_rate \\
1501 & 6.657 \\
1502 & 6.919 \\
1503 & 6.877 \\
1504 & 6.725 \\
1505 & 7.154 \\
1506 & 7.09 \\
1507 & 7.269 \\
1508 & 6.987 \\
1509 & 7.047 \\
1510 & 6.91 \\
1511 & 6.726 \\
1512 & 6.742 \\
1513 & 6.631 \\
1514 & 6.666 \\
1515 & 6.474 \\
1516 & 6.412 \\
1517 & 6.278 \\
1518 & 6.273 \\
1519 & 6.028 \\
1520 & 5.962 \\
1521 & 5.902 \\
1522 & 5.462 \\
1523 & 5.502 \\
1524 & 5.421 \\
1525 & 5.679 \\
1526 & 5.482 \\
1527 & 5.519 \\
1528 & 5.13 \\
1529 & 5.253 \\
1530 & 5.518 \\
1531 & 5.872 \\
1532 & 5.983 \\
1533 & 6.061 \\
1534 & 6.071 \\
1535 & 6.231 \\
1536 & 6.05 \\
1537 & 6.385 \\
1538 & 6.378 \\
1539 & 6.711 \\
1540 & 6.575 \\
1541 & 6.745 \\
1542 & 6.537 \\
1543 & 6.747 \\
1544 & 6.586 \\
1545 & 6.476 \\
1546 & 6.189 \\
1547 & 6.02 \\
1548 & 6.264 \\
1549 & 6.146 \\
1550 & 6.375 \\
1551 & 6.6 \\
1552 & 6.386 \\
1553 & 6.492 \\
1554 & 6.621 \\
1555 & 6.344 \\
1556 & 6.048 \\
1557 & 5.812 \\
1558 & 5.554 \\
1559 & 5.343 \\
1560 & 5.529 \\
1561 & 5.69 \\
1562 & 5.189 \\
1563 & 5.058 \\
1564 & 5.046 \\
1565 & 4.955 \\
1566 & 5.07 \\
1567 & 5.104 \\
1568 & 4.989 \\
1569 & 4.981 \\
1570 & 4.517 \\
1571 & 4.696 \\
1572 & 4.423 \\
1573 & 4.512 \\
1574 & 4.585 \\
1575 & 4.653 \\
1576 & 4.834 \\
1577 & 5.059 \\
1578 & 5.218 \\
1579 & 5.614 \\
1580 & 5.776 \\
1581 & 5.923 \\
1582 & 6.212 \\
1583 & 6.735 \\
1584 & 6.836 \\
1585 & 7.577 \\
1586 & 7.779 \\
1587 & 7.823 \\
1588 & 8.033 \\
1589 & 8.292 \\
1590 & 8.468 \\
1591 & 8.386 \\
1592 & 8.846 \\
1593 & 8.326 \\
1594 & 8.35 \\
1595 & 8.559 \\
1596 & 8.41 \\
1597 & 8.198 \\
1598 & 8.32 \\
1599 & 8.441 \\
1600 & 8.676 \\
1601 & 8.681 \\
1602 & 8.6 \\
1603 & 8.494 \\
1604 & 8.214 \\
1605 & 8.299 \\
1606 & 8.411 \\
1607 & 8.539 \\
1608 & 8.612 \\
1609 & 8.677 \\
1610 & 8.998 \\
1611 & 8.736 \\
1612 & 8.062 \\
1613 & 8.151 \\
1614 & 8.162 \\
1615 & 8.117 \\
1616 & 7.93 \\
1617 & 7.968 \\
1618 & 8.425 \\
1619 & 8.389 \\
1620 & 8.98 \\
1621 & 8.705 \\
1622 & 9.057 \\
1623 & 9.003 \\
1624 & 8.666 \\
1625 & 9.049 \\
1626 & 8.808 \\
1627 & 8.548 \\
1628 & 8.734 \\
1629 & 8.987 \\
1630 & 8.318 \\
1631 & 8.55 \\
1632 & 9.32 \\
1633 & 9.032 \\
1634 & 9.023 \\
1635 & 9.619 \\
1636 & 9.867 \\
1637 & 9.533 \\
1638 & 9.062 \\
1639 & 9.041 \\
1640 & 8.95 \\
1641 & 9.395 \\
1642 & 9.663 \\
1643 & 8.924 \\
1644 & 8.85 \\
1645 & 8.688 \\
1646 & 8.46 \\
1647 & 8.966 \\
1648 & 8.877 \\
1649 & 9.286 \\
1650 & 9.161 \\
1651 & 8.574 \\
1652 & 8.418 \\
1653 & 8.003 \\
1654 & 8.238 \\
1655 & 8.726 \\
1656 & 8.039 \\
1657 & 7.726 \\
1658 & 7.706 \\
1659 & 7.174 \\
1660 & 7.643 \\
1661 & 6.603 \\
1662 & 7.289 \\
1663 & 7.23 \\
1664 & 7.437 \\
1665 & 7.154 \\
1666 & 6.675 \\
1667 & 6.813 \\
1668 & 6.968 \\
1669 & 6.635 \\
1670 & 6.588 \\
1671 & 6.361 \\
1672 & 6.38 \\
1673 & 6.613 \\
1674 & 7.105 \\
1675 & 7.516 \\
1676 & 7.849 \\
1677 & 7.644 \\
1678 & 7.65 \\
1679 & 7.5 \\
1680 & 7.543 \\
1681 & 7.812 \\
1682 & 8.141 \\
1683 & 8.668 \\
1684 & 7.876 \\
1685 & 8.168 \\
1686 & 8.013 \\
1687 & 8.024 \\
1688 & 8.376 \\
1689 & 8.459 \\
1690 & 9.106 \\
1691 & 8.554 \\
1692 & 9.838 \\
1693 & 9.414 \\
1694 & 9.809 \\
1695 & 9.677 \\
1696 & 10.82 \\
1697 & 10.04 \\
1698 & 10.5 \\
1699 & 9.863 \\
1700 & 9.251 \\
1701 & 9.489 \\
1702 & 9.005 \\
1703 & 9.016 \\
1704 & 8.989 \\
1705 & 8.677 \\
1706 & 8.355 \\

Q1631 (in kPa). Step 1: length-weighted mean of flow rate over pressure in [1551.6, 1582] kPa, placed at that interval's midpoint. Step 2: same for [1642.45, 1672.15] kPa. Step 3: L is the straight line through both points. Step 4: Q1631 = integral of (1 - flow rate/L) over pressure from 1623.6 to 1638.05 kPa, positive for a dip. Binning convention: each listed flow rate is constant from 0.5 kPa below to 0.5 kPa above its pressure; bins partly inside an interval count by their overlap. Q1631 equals -3.9 kPa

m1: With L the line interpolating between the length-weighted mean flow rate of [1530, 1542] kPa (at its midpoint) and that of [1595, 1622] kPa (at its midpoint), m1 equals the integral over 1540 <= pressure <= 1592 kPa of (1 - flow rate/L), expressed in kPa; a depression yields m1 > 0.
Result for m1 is 8.0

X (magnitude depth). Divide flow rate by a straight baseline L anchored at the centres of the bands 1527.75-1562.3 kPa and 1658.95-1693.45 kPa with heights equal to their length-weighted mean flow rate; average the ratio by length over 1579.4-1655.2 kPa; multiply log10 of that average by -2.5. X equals -0.21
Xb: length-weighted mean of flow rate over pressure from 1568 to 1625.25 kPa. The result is 7.51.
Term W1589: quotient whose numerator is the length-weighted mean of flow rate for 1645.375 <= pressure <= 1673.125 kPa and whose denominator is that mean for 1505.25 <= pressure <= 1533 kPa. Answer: 1.2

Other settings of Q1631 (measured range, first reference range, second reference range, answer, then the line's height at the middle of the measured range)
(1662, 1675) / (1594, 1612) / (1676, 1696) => 2.5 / 8.49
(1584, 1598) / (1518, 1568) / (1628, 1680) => -2.7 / 6.87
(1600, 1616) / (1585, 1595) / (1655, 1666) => -0.8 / 8.03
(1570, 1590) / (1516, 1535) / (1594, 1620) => 4.0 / 7.54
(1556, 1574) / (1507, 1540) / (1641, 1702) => 4.3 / 6.73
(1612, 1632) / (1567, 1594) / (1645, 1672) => -4.3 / 7.05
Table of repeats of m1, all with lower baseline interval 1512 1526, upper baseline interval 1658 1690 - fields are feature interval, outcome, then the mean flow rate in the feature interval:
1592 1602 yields -2.5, 8.47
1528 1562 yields 0.8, 6.14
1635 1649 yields -3.8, 9.12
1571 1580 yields 2.3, 4.9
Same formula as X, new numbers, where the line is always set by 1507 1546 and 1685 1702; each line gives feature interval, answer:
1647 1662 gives 0.05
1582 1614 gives -0.10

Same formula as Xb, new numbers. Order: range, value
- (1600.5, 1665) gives 8.54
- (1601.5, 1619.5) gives 8.38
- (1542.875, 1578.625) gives 5.55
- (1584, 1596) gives 8.17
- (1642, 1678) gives 7.75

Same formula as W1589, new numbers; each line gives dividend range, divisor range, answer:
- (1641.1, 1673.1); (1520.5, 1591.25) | 1.32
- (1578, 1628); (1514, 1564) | 1.35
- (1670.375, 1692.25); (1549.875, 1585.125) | 1.42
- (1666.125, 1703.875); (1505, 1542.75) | 1.33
